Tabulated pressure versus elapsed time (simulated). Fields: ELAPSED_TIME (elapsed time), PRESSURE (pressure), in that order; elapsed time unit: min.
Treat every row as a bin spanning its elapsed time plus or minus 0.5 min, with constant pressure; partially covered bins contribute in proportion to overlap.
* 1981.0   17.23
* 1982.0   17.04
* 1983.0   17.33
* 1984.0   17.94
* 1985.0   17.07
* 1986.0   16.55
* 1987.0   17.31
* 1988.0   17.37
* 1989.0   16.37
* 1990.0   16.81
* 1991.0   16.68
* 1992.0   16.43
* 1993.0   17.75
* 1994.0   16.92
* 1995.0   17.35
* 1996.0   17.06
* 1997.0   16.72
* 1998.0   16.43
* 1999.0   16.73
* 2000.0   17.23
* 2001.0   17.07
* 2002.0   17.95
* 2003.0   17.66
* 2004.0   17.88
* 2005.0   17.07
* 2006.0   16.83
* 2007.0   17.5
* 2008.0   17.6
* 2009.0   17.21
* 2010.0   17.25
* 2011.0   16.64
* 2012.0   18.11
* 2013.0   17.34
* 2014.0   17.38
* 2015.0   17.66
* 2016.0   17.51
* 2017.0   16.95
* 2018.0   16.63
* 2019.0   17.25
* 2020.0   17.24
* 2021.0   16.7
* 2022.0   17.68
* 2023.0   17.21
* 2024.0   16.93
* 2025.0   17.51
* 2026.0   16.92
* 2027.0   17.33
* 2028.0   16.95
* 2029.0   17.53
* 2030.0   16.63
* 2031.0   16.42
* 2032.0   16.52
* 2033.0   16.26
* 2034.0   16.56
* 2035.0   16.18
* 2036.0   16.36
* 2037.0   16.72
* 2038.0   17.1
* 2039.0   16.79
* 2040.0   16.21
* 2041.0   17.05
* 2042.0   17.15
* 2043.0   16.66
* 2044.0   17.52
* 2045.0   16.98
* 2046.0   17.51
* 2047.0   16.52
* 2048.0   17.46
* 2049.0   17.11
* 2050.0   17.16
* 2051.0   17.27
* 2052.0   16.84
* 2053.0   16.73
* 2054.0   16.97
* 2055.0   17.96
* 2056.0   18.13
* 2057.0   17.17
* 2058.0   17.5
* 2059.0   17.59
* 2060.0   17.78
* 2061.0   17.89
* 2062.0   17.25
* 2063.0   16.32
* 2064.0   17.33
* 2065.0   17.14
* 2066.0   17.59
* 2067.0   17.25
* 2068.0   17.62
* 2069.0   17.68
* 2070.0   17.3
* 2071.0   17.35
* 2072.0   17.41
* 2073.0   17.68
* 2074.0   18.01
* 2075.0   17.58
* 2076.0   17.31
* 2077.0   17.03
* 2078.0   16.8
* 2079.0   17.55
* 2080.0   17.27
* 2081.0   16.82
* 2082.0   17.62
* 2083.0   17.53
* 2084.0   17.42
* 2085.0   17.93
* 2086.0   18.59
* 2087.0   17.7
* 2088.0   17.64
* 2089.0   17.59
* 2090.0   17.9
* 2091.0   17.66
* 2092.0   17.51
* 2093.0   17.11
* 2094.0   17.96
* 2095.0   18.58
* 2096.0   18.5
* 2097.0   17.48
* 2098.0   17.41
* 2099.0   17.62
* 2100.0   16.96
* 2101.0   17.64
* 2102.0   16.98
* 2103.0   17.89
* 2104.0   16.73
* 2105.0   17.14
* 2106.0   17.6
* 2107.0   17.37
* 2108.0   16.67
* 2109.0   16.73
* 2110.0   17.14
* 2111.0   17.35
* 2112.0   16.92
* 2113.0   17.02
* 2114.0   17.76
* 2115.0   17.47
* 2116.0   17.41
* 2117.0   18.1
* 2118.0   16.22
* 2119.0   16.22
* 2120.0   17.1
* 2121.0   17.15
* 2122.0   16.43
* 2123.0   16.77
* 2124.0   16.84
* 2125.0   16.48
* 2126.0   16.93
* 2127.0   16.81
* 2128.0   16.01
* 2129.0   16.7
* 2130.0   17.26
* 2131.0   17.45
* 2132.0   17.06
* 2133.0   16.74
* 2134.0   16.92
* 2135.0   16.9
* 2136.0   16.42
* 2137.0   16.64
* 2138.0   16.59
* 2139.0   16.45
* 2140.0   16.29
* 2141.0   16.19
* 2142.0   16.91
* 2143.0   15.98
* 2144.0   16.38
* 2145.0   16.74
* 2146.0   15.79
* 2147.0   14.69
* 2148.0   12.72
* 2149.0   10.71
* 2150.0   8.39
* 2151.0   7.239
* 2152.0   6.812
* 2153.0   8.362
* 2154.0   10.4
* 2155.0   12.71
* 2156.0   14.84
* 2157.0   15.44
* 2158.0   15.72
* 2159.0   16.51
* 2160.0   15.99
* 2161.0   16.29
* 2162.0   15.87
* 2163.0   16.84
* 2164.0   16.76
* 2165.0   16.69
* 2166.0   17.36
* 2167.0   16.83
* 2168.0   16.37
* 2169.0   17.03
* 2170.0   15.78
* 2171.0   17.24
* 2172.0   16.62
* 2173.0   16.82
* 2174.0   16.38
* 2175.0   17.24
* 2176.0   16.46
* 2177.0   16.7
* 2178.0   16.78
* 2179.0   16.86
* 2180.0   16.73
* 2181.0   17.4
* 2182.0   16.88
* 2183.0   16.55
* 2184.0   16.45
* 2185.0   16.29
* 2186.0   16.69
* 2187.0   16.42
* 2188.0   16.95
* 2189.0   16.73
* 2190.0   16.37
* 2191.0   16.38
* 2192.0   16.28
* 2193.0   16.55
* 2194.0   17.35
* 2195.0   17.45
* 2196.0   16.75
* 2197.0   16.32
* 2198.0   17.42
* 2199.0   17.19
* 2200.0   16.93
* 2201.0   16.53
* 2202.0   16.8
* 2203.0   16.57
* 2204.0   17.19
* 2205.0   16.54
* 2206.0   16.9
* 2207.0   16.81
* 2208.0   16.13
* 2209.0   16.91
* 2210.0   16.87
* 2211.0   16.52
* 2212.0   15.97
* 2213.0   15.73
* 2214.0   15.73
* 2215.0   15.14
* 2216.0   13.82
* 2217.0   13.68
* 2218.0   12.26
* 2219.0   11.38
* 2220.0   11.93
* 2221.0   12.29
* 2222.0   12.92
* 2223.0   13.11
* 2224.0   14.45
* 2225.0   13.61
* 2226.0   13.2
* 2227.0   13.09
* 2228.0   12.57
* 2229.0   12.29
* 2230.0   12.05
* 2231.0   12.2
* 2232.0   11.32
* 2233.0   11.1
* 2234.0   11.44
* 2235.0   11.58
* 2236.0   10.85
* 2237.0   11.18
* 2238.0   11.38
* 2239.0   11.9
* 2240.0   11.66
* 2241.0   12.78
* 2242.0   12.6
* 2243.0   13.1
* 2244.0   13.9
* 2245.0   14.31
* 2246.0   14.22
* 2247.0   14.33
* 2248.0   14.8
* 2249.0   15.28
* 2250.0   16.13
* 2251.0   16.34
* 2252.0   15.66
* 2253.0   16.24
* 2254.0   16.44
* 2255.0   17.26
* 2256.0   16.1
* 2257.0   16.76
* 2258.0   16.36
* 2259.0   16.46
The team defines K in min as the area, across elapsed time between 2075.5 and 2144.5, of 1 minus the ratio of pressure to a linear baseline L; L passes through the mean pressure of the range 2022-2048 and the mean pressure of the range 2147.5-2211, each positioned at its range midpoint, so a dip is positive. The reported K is -3.6 min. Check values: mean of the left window 16.9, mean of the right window 15.8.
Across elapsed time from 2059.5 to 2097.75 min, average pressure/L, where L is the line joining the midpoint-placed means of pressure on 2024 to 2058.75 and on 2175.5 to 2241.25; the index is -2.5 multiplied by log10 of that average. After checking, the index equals -0.06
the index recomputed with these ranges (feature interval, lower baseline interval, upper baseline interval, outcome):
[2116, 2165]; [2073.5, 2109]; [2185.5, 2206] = 0.12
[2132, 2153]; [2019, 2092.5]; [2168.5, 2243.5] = 0.11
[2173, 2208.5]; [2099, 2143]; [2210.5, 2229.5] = -0.15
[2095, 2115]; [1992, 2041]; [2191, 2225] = -0.06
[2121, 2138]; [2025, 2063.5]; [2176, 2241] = -0.06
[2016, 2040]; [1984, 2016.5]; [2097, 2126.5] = 0.02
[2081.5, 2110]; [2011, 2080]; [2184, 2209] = -0.03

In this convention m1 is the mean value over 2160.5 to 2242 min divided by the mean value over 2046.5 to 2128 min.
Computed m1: 0.9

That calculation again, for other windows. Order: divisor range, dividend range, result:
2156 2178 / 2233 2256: 0.84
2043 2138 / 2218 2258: 0.78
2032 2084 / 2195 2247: 0.82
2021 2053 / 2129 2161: 0.87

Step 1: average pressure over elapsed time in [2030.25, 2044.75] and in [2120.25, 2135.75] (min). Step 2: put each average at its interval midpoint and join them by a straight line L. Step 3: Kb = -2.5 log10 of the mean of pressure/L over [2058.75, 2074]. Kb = -0.044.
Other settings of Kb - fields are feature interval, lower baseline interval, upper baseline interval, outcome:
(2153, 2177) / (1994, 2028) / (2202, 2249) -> -0.08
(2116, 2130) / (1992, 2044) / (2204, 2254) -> -0.09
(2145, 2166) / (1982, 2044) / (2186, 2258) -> 0.14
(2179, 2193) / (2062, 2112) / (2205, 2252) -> -0.12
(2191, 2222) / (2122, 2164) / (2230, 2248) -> -0.18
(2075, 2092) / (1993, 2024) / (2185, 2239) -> -0.08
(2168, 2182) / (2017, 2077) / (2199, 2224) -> -0.07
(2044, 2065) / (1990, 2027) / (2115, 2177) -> -0.04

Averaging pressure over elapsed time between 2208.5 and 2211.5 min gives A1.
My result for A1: 16.8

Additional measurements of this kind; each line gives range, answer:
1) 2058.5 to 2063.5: 17.4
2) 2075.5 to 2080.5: 17.2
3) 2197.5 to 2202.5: 17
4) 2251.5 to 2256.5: 16.3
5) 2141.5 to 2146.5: 16.4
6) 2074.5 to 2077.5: 17.3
